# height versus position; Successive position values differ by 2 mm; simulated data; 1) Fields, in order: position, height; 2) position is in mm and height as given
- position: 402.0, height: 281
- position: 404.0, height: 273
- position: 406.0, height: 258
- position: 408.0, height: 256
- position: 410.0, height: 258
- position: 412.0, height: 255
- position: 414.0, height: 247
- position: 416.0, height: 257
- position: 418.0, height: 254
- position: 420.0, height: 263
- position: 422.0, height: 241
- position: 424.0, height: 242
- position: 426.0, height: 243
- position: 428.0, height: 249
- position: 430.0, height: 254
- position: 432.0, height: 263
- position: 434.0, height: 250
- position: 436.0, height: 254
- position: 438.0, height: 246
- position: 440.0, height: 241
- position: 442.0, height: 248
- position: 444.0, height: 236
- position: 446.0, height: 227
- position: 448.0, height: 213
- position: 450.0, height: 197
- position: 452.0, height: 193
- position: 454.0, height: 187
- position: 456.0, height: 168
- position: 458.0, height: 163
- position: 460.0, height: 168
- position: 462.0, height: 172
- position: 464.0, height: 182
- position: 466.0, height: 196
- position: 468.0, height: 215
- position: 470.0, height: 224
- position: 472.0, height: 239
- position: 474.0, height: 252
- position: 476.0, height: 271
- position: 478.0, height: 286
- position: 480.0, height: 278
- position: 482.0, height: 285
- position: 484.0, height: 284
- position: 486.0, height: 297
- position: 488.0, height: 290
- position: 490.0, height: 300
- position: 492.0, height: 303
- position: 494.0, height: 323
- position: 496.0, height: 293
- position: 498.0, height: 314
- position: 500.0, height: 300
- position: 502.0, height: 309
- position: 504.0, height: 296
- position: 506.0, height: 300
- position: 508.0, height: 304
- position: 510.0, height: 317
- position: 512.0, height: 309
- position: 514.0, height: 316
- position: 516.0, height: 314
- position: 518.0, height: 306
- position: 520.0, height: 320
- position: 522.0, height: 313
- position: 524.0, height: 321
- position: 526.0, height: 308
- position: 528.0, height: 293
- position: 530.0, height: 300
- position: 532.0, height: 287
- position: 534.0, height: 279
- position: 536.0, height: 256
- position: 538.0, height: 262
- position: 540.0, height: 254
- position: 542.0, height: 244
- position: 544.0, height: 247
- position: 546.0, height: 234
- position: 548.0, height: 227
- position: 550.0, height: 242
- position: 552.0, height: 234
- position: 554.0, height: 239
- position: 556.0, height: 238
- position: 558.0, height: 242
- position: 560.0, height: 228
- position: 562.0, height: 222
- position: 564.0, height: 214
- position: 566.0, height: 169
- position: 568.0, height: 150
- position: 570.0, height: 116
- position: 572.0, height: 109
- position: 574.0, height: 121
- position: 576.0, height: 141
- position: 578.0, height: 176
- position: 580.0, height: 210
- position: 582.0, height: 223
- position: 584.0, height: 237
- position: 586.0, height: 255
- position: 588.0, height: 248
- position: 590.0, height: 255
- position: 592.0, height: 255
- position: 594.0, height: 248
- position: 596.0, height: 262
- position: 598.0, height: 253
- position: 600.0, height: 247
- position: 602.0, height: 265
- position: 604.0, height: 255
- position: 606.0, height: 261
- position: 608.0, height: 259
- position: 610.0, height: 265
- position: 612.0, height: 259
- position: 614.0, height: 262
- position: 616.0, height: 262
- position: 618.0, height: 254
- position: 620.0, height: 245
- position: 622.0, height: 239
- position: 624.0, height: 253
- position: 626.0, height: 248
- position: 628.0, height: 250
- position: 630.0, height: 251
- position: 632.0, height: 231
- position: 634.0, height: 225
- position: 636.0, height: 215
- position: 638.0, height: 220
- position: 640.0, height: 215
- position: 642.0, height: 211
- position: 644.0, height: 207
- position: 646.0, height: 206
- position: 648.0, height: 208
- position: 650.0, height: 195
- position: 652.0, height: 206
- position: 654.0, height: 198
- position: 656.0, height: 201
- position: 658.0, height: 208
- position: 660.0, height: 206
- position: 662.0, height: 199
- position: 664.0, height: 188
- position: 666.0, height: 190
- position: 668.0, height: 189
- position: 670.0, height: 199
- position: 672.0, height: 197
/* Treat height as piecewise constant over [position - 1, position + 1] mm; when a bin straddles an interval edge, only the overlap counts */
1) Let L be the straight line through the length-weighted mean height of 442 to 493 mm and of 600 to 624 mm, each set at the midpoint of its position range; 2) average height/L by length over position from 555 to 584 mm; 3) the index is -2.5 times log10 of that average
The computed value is 0.33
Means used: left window 233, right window 256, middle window 185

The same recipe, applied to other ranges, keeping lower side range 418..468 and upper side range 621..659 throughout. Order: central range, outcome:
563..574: 0.43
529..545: -0.20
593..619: -0.17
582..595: -0.13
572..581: 0.38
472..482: -0.22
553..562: -0.07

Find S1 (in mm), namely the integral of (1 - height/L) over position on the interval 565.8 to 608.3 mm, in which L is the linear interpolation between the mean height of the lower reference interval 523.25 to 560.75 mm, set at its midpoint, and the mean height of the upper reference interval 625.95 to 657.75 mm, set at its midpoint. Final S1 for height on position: 4.4 mm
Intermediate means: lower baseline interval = 260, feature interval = 214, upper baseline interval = 217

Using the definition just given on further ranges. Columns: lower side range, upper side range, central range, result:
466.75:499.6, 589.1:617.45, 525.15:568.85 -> 3.8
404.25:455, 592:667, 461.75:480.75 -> 0.5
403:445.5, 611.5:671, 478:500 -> -4.9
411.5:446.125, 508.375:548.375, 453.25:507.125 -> 2.7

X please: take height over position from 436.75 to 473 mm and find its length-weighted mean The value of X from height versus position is 207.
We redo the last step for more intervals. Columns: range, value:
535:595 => 217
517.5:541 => 291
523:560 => 261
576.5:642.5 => 242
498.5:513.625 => 306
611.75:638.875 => 244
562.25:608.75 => 214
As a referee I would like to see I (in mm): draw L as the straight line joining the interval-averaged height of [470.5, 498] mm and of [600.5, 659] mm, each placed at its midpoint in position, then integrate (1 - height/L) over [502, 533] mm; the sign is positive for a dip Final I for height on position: -3.86 mm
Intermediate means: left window 285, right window 234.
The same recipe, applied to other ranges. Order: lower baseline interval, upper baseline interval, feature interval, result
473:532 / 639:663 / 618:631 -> -1.54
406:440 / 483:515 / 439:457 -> 3.77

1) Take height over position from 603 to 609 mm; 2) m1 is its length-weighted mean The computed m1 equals 258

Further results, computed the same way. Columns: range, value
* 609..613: 262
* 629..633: 241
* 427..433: 255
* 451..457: 183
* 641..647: 208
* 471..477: 254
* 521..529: 309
